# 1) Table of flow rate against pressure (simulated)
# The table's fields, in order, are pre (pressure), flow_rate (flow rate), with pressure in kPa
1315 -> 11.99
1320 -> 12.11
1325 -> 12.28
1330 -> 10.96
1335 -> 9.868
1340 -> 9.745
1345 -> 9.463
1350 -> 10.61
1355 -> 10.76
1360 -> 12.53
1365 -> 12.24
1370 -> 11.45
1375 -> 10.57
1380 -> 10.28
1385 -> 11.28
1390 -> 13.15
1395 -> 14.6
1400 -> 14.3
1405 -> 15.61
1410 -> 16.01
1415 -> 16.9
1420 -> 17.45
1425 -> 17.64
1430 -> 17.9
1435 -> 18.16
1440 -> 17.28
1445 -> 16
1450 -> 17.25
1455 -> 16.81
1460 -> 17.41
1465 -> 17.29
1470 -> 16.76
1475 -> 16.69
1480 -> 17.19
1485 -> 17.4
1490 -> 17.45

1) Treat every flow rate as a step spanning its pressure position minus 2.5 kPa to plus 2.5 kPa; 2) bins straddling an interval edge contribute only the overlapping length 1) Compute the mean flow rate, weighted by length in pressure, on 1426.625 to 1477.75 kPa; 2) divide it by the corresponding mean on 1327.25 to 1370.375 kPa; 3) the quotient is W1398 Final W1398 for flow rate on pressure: 1.6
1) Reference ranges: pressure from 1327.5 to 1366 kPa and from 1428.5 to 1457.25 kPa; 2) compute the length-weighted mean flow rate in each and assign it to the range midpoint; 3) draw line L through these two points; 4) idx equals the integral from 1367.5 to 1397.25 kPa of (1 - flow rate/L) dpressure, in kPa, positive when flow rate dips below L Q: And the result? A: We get 2.9 kPa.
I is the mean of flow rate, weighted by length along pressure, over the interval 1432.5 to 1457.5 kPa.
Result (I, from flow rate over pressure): 17.1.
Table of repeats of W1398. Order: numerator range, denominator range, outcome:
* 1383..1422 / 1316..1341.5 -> 1.34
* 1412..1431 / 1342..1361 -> 1.63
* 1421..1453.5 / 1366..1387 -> 1.58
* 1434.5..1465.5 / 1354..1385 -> 1.51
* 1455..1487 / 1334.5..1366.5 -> 1.59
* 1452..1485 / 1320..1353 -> 1.61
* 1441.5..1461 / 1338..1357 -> 1.66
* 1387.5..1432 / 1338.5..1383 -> 1.46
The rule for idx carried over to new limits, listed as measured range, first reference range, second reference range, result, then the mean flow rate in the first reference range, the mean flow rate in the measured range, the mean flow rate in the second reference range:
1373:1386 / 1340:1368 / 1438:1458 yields 2.0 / 11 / 10.6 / 16.8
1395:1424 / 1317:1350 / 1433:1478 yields -2.6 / 10.7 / 16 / 17.1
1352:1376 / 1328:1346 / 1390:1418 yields 1.2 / 10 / 11.5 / 15.3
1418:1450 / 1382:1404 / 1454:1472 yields -3.8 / 13.4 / 17.4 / 17.1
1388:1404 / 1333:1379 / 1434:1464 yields -0.8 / 10.8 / 14.2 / 17.1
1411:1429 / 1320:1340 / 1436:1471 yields -2.2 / 11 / 17.3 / 17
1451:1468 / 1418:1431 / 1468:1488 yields 0.1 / 17.6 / 17.2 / 17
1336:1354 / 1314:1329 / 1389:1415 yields 4.1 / 12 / 10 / 15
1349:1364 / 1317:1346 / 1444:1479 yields 0.7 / 10.8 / 11.5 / 16.9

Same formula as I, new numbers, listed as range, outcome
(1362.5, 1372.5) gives 11.8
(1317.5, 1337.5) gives 11.3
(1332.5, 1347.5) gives 9.69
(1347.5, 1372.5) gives 11.5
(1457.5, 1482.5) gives 17.1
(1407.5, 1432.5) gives 17.2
